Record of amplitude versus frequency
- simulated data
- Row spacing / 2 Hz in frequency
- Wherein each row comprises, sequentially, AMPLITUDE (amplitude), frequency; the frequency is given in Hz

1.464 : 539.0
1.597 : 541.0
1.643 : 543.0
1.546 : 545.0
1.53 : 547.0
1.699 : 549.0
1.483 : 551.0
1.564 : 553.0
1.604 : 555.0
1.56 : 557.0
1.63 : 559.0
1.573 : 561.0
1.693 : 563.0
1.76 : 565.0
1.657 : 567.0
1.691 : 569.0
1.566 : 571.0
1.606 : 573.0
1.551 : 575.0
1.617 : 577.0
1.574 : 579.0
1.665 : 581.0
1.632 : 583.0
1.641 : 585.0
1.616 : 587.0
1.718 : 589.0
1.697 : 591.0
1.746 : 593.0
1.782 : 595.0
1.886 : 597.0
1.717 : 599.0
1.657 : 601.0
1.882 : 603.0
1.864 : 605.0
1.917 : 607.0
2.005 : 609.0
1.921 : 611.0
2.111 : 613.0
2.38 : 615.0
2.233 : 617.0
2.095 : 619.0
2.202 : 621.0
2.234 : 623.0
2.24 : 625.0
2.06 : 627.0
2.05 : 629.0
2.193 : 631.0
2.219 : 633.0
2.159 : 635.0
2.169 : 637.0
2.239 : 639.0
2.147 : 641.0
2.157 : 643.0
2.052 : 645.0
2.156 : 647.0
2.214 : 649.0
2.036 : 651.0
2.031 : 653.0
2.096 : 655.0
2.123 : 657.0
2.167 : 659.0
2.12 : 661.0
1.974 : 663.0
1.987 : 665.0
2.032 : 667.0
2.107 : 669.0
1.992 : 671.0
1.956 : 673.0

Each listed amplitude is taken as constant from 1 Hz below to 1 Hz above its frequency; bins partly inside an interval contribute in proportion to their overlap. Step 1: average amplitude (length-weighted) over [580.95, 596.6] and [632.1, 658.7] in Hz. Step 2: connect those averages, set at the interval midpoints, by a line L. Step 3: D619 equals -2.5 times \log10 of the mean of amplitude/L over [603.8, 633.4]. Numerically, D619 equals -0.098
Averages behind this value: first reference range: 1.7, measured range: 2.11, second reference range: 2.14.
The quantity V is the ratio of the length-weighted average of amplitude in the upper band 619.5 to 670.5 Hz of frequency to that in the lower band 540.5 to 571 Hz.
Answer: 1.32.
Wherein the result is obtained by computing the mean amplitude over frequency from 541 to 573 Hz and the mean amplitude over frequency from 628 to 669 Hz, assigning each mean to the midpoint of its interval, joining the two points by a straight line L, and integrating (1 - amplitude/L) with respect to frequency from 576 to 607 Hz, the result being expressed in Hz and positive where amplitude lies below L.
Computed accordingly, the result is 1.4 Hz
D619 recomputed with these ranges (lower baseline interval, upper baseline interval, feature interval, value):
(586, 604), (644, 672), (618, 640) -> -0.13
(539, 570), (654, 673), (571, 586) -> 0.07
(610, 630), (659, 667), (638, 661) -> -0.03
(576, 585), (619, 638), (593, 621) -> -0.02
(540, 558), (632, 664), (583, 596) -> 0.07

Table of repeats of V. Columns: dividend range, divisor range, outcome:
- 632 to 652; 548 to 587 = 1.33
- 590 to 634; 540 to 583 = 1.24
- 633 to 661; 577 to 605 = 1.25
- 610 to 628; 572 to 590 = 1.33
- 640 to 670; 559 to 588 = 1.28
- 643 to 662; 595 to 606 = 1.17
